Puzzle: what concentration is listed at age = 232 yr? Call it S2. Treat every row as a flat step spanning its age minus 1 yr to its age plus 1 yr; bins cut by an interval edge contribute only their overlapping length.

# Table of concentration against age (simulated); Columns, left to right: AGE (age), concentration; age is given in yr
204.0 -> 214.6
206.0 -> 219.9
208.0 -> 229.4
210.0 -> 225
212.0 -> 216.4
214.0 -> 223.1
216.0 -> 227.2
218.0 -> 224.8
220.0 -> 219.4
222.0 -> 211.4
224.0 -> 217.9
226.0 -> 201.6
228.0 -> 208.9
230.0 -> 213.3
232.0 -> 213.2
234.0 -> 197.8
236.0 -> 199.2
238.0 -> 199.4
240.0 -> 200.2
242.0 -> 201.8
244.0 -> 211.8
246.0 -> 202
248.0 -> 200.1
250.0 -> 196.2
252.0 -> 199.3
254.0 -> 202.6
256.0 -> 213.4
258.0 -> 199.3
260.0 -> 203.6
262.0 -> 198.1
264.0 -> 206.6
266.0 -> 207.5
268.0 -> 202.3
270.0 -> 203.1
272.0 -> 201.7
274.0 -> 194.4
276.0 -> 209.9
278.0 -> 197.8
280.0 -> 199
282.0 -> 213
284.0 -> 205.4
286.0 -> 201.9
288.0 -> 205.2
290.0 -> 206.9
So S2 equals 213.2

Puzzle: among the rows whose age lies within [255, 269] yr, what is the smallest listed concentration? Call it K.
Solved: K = 198.1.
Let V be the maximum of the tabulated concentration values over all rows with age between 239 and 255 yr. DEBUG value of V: 211.8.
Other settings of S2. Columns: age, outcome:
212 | 216.4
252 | 199.3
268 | 202.3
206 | 219.9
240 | 200.2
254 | 202.6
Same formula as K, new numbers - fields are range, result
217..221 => 219.4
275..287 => 197.8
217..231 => 201.6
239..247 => 200.2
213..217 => 223.1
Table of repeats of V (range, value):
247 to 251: 200.1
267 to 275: 203.1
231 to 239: 213.2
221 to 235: 217.9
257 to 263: 203.6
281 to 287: 213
